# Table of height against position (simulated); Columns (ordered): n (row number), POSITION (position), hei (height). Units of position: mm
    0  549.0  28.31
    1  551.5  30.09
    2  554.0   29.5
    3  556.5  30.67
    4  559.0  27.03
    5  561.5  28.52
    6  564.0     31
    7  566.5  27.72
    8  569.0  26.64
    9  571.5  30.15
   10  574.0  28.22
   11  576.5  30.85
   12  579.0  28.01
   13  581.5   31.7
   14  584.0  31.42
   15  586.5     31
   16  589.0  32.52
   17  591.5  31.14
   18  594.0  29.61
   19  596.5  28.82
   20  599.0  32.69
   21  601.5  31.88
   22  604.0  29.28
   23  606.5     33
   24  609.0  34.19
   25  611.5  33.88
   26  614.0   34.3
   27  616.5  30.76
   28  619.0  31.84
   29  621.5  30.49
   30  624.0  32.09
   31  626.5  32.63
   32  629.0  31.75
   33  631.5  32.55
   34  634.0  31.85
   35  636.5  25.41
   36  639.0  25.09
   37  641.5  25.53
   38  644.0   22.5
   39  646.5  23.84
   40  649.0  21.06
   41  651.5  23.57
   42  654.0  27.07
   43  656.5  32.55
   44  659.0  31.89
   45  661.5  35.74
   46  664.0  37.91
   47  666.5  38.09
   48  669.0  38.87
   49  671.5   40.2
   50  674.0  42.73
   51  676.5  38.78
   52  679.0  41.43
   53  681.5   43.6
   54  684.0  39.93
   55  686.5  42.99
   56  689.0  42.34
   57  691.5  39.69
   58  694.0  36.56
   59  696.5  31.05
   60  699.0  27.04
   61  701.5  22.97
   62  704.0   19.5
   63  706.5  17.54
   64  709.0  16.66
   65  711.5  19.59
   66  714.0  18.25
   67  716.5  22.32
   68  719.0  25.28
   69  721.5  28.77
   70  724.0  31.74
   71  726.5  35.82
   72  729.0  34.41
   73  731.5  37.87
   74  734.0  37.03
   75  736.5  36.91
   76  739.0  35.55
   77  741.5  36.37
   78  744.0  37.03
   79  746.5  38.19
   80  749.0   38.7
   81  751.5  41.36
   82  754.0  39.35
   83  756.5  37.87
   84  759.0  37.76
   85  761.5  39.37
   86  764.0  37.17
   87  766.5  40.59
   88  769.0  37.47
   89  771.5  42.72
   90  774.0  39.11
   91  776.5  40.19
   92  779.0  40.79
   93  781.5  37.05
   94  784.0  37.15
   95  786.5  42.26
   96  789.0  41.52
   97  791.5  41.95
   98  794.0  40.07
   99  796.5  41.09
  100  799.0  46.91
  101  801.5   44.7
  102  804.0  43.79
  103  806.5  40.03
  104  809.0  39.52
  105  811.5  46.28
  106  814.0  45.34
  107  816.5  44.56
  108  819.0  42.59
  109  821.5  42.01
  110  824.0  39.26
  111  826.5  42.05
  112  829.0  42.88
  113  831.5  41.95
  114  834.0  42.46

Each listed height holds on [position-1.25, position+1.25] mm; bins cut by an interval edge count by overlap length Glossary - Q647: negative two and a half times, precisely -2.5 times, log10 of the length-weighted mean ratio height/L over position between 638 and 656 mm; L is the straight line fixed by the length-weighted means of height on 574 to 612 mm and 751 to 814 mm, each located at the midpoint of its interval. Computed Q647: 0.36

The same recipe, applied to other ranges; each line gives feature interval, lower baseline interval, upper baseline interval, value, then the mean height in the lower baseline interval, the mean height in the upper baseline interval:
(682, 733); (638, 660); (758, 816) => 0.08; 25.8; 41.1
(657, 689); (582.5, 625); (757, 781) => -0.13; 31.7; 39.3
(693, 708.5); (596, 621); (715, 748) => 0.30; 32.1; 33.6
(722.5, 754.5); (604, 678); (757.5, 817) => 0.03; 31.7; 41.1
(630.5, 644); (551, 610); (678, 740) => 0.12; 30.2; 31.3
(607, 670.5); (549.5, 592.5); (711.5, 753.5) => 0.02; 29.7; 33.2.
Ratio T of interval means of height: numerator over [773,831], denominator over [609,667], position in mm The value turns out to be 1.39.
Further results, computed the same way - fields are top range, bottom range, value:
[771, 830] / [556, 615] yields 1.37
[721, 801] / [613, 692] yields 1.16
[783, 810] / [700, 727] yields 1.80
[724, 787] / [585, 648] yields 1.26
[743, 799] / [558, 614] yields 1.30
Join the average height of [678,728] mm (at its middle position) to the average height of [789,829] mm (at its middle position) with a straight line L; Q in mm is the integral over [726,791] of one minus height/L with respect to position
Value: -3.4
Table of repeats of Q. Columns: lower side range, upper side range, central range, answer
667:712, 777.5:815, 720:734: 1.0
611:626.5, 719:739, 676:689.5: -3.4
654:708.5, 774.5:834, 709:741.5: 6.5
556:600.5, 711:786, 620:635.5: -0.1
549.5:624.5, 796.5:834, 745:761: 0.3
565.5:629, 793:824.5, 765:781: 0.4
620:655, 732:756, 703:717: 6.4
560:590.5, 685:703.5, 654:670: -1.0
